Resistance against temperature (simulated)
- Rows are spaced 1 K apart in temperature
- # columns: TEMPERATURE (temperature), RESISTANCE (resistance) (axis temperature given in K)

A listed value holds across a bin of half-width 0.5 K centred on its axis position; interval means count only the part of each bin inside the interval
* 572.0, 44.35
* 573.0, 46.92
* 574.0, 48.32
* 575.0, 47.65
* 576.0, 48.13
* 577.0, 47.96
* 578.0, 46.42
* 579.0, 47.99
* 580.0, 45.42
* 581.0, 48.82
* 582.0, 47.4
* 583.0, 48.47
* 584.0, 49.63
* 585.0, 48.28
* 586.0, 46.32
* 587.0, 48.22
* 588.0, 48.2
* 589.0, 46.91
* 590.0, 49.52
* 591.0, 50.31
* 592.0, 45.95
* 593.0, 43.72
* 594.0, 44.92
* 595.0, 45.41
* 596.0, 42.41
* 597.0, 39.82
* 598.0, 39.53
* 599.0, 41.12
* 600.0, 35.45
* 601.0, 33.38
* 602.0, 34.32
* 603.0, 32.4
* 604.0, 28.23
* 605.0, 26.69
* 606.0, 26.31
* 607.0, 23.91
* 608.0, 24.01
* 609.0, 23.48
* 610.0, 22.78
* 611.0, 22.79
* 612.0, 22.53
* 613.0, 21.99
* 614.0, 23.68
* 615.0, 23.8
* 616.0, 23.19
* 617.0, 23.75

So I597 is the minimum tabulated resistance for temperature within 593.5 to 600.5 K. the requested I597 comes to 35.45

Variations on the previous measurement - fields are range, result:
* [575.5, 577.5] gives 47.96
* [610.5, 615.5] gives 21.99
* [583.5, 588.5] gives 46.32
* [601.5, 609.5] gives 23.48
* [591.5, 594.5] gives 43.72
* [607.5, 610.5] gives 22.78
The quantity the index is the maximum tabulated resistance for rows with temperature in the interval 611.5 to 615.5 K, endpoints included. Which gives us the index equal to 23.8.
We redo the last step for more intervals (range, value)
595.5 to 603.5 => 42.41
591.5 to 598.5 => 45.95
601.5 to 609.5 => 34.32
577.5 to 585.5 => 49.63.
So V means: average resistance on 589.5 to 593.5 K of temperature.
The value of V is 47.4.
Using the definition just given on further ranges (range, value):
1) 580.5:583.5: 48.2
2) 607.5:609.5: 23.7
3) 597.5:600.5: 38.7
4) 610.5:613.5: 22.4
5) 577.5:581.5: 47.2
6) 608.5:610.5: 23.1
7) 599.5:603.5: 33.9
